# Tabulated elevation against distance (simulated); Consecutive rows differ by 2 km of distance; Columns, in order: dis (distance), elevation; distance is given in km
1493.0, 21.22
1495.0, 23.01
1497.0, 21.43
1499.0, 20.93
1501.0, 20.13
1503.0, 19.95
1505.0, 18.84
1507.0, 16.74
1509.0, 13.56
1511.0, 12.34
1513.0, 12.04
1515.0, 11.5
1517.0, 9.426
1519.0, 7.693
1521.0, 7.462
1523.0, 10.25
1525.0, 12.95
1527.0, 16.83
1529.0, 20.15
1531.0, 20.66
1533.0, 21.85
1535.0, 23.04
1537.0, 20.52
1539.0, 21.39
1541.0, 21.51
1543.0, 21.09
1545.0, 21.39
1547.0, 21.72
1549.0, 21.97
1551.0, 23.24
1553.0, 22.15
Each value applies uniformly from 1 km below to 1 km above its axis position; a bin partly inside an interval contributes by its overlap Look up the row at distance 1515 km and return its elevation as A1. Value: 11.5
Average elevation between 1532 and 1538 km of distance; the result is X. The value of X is 21.8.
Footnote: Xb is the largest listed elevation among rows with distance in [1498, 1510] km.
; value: 20.93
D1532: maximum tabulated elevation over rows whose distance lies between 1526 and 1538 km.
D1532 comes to 23.04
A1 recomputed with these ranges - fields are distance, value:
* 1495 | 23.01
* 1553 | 22.15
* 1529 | 20.15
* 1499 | 20.93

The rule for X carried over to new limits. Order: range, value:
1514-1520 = 9.54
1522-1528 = 13.3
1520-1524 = 8.86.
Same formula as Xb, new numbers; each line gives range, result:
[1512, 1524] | 12.04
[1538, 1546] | 21.51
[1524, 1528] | 16.83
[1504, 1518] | 18.84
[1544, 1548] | 21.72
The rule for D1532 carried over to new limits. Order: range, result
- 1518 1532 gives 20.66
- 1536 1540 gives 21.39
